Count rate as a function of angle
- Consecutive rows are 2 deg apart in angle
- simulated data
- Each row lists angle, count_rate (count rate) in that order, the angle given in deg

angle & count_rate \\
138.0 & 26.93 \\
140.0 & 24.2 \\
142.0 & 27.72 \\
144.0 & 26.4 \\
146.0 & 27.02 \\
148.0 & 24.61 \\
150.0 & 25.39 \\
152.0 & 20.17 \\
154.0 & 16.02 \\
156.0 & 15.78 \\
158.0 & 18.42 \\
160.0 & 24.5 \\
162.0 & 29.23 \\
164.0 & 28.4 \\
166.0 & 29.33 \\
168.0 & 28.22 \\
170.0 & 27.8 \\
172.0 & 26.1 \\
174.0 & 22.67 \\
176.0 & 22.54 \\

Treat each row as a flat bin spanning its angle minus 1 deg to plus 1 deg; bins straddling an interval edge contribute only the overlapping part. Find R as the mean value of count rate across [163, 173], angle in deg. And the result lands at 28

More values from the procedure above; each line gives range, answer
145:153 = 24.3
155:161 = 19.6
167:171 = 28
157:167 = 26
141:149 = 26.4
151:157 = 17.3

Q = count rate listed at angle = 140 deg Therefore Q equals 24.2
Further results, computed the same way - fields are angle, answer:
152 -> 20.17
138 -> 26.93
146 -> 27.02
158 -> 18.42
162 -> 29.23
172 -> 26.1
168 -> 28.22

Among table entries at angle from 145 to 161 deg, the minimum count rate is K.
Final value 15.78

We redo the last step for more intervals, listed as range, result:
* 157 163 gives 18.42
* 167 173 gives 26.1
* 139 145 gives 24.2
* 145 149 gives 24.61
